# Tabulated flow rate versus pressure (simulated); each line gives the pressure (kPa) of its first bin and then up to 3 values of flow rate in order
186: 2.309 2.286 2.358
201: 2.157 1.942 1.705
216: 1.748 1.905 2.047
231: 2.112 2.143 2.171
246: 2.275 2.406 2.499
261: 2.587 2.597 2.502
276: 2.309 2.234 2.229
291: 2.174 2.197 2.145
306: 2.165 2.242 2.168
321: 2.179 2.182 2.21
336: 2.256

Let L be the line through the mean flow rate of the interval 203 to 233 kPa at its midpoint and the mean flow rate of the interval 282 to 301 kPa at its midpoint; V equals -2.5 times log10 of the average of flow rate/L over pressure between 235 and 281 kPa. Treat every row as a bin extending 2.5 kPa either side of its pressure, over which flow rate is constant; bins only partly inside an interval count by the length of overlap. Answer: -0.157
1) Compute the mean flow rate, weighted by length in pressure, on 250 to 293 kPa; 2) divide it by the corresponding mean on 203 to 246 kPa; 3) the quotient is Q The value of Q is 1.20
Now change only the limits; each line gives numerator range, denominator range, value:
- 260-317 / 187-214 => 1.09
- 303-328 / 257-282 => 0.89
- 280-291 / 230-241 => 1.04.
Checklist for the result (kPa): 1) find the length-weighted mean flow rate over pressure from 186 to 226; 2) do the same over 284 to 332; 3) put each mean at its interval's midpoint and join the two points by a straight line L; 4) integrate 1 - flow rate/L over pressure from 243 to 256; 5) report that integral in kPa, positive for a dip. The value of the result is -1.6 kPa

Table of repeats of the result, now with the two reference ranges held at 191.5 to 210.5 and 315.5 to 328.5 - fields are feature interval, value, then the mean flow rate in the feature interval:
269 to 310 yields -1.5 kPa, 2.24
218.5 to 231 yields 0.7 kPa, 2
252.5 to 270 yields -3.2 kPa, 2.55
